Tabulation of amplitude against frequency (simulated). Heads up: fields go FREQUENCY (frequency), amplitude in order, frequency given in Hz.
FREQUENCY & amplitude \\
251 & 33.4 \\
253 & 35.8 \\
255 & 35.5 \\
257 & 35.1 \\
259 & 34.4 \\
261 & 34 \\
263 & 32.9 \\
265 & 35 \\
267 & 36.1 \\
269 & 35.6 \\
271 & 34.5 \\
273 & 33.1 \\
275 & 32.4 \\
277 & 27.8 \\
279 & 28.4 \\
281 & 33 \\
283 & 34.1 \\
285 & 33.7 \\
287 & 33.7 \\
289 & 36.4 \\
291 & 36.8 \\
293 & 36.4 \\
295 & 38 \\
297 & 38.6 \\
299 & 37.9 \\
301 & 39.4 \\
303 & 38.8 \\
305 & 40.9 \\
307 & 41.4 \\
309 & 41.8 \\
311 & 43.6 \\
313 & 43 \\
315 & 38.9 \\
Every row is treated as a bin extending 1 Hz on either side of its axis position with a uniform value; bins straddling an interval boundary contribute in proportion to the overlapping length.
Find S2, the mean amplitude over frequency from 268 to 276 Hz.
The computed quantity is 33.9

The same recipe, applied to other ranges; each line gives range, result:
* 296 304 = 38.7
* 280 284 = 33.5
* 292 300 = 37.7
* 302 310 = 40.7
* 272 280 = 30.4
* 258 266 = 34.1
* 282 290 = 34.5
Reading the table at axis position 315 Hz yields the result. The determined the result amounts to 38.9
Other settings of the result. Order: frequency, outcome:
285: 33.7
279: 28.4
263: 32.9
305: 40.9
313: 43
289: 36.4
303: 38.8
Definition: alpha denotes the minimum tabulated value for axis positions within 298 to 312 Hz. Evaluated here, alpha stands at 37.9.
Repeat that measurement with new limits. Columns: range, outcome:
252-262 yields 34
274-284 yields 27.8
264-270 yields 35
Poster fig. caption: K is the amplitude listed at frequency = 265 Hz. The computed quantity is 35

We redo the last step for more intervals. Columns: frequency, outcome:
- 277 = 27.8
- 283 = 34.1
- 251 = 33.4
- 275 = 32.4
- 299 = 37.9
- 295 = 38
